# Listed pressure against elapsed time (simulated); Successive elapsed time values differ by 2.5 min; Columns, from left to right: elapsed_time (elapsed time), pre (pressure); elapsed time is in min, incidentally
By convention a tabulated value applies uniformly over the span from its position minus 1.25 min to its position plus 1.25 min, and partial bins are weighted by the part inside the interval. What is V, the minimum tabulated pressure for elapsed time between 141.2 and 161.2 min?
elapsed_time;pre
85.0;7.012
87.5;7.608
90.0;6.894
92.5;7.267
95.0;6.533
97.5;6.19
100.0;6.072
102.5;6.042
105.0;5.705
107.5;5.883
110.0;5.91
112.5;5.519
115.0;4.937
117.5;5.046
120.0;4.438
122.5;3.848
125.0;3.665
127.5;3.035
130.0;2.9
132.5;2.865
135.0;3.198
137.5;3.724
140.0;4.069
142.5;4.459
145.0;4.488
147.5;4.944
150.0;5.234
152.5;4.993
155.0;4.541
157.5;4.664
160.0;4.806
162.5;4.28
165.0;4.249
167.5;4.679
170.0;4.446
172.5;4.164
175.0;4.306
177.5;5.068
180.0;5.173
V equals 4.459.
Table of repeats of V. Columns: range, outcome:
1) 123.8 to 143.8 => 2.865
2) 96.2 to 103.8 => 6.042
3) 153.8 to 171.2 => 4.249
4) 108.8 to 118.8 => 4.937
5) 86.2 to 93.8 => 6.894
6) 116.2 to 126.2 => 3.665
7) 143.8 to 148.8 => 4.488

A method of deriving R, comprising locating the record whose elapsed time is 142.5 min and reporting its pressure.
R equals 4.459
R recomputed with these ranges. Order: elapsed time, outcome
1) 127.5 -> 3.035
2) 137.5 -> 3.724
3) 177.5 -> 5.068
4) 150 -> 5.234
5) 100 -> 6.072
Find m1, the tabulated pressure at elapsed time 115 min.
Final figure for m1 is 4.937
